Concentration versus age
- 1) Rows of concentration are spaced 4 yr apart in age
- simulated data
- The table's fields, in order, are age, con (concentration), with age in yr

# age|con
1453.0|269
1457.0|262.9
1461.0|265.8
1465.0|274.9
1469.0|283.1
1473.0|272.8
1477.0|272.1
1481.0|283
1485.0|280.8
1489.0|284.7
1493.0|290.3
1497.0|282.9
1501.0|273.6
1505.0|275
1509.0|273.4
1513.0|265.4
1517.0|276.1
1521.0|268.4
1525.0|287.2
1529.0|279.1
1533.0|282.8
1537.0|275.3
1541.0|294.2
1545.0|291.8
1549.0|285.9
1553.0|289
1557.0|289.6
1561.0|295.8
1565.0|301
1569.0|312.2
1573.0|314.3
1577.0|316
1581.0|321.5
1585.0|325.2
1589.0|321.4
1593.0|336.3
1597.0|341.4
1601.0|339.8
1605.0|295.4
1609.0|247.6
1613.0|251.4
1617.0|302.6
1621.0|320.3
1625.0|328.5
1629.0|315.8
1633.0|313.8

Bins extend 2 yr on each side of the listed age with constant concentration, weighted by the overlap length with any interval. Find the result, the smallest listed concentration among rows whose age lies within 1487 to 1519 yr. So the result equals 265.4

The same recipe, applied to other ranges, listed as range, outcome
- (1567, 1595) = 312.2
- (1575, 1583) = 316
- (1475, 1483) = 272.1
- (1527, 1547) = 275.3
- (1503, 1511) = 273.4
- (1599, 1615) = 247.6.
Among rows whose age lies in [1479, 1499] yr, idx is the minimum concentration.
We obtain 280.8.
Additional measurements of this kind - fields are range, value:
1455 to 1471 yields 262.9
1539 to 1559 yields 285.9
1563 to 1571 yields 301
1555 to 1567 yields 289.6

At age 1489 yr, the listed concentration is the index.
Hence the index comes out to 284.7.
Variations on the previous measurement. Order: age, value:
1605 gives 295.4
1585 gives 325.2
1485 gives 280.8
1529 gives 279.1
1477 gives 272.1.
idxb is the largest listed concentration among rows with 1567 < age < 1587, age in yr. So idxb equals 325.2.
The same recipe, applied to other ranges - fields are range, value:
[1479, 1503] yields 290.3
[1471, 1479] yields 272.8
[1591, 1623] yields 341.4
